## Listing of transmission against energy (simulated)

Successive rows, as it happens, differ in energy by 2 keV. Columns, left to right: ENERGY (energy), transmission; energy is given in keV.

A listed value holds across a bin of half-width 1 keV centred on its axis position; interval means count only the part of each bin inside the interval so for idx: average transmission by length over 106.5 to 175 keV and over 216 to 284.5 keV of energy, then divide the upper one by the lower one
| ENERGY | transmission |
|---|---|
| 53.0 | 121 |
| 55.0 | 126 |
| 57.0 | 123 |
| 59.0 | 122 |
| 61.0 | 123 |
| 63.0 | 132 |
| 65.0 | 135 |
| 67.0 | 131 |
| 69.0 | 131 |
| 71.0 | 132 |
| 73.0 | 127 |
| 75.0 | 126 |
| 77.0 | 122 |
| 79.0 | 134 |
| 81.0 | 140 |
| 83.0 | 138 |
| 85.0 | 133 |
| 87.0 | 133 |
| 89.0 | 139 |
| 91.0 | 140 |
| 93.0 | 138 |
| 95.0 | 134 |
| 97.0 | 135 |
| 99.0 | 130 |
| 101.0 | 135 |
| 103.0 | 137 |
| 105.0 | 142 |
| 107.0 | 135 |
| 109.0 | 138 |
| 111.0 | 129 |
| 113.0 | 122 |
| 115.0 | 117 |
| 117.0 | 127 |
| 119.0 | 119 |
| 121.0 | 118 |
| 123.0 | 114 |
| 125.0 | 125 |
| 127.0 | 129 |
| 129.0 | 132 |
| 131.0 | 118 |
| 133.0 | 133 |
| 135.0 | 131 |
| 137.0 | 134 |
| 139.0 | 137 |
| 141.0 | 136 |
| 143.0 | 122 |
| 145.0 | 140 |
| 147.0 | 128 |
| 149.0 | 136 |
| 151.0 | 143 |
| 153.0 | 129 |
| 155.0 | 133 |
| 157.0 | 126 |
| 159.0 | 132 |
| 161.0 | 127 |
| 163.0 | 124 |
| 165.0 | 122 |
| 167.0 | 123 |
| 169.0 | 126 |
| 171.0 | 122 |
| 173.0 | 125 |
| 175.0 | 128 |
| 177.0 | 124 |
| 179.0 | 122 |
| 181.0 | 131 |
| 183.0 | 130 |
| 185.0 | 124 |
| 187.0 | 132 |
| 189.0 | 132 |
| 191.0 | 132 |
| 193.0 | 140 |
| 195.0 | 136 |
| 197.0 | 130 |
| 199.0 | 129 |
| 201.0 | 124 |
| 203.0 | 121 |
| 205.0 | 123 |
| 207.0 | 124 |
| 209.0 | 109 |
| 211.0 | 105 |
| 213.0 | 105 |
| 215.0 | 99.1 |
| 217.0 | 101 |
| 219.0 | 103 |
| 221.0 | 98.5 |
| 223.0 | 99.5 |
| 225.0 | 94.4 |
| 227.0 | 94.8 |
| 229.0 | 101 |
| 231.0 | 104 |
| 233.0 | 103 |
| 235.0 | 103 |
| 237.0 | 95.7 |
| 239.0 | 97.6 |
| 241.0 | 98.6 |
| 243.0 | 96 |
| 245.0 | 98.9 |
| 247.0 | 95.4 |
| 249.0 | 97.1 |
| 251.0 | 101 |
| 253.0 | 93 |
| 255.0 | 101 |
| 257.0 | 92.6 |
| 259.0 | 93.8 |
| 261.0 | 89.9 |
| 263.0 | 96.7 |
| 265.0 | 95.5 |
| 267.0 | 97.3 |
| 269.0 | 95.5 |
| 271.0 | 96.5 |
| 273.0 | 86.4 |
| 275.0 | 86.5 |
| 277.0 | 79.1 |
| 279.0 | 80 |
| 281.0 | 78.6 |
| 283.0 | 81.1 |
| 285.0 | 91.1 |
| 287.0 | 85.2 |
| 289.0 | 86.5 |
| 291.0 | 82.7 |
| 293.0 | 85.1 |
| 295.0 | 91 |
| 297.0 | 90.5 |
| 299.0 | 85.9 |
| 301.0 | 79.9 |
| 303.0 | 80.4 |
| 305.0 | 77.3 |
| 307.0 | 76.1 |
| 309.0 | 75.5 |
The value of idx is 0.7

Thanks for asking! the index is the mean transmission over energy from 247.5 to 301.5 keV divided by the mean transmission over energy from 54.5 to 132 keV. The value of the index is 0.69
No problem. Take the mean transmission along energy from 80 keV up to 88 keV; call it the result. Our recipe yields 136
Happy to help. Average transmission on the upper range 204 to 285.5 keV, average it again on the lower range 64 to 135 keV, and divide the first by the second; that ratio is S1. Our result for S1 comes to 0.7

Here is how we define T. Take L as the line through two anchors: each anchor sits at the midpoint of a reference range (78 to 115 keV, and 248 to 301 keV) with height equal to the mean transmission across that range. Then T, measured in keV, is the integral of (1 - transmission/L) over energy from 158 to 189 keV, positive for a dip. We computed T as -3.0 keV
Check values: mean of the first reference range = 135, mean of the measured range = 126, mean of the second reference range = 89.8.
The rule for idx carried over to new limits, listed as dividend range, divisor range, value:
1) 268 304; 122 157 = 0.66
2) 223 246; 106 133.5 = 0.79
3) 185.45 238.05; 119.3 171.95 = 0.88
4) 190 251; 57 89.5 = 0.83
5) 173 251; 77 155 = 0.86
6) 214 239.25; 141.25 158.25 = 0.75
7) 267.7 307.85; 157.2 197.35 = 0.66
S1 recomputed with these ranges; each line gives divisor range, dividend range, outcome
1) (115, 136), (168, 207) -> 1.03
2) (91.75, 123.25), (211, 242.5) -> 0.77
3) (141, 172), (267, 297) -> 0.67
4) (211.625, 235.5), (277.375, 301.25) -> 0.84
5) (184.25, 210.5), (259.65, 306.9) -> 0.68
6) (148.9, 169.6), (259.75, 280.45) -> 0.70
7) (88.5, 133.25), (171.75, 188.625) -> 0.98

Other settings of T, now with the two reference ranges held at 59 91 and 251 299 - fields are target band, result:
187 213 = -4.8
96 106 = -0.8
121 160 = -4.1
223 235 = -0.1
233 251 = -0.3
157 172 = -1.6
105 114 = -0.6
